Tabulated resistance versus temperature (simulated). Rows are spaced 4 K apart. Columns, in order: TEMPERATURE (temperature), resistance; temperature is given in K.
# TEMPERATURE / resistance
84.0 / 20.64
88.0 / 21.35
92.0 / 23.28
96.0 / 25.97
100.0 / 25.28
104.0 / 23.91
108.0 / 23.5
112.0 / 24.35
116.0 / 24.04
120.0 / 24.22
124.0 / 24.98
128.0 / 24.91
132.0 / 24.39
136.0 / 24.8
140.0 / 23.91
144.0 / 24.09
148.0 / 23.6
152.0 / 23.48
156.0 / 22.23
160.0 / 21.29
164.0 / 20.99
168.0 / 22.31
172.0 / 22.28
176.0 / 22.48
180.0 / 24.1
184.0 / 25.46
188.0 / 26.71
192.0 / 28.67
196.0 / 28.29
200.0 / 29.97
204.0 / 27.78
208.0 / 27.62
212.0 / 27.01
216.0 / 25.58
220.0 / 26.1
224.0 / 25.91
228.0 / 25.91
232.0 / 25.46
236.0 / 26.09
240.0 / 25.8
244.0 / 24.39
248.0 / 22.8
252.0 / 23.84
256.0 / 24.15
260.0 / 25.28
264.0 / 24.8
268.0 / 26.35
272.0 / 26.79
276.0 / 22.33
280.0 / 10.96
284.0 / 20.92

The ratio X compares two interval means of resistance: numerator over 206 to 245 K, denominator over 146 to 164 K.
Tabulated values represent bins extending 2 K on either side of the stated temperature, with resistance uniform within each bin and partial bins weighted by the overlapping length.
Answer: 1.2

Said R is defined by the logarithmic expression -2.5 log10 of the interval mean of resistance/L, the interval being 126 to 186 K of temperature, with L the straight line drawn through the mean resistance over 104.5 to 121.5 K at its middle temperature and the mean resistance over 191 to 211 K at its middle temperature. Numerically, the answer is 0.121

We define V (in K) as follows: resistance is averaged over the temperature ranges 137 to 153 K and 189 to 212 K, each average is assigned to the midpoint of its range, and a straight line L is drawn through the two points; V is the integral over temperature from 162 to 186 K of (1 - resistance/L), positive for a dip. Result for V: 3.0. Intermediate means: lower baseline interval 23.9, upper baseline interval 28.3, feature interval 22.9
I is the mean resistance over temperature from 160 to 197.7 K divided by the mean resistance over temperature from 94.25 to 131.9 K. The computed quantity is 0.99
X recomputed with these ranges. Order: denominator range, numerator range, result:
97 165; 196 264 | 1.09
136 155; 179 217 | 1.14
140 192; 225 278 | 1.06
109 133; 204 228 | 1.08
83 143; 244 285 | 0.95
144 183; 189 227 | 1.21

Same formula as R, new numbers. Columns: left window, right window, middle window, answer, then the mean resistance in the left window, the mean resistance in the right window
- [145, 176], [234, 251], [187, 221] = -0.169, 22.4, 24.7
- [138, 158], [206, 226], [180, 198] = -0.069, 23.5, 26.4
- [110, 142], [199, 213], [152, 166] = 0.188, 24.5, 28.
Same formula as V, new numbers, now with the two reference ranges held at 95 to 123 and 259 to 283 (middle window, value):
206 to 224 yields -2.6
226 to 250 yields -2.2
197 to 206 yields -2.1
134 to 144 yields -0.1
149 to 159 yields 0.5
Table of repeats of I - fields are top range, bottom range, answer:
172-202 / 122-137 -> 1.06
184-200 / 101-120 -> 1.16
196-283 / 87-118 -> 1.04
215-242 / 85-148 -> 1.07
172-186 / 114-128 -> 0.97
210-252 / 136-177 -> 1.12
